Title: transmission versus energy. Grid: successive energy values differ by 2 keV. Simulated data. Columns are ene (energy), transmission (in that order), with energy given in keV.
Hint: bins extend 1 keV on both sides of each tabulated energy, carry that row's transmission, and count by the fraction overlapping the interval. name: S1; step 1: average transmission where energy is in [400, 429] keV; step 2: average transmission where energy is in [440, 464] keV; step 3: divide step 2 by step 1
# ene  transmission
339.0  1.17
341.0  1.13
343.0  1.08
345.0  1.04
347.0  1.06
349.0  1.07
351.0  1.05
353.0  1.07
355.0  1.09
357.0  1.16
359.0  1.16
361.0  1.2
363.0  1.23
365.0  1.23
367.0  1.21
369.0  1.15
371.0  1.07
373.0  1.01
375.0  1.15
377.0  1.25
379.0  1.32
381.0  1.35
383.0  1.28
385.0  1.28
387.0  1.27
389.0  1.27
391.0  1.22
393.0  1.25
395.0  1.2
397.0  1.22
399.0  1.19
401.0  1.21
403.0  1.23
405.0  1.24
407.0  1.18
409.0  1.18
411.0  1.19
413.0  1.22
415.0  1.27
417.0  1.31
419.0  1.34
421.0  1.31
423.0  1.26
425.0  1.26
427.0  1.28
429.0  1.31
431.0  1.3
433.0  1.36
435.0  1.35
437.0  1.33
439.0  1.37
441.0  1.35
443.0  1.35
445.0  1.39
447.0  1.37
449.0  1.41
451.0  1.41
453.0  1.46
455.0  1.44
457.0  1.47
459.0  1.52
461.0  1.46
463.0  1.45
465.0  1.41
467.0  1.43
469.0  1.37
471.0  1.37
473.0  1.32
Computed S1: 1.1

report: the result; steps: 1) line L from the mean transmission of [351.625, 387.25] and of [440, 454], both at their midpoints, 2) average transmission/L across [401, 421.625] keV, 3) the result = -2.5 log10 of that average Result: 0.05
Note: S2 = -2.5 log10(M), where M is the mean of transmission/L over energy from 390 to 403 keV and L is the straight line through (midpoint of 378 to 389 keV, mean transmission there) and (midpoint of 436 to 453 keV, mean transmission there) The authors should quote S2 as 0.08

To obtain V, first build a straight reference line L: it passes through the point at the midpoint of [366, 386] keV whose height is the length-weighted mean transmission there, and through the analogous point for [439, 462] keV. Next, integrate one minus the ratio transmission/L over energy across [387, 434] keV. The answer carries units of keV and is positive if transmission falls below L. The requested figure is 1.9 keV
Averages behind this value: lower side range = 1.21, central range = 1.25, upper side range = 1.42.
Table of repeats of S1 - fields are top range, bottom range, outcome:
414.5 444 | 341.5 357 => 1.23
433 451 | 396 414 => 1.13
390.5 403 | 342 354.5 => 1.14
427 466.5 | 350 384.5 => 1.18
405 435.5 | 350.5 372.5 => 1.11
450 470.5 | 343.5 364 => 1.29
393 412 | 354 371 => 1.03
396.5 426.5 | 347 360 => 1.13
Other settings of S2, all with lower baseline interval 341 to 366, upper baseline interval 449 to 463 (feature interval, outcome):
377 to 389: -0.07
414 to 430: 0.04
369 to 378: 0.06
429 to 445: 0.04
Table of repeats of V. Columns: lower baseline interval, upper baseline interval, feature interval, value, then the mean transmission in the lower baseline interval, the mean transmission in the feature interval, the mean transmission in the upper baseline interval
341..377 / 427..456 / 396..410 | 0.5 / 1.12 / 1.21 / 1.37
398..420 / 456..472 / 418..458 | -0.5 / 1.23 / 1.36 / 1.44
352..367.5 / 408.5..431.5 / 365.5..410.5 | 0.0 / 1.17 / 1.21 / 1.27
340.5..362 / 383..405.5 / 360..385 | -0.8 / 1.1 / 1.21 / 1.24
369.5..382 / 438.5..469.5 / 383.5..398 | -0.1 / 1.19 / 1.25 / 1.42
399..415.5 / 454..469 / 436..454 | -0.1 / 1.21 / 1.38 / 1.45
